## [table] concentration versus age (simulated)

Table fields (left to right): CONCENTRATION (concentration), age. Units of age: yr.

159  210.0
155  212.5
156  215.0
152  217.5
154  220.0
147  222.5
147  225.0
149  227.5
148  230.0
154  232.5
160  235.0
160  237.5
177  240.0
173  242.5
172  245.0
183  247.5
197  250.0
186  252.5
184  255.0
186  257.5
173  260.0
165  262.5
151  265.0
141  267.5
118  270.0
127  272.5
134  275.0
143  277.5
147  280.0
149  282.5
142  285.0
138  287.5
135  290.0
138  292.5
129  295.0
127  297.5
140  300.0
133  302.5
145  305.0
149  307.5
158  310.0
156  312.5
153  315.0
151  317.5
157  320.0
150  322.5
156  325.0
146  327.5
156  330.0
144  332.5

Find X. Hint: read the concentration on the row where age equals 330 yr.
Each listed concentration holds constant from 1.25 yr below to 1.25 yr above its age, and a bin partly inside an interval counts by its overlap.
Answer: 156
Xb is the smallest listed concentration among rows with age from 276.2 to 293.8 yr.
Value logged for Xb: 135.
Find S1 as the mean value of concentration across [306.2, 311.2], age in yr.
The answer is 153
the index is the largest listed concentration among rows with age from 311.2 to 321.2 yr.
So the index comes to 157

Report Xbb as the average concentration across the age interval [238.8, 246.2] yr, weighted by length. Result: 174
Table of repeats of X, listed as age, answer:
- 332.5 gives 144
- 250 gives 197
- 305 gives 145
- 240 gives 177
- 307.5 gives 149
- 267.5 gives 141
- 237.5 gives 160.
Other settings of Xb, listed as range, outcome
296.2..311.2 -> 127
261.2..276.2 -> 118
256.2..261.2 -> 173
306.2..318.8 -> 149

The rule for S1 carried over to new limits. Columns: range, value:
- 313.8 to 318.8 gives 152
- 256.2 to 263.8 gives 175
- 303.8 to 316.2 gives 152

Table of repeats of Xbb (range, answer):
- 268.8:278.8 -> 131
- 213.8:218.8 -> 154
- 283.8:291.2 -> 138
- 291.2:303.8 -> 133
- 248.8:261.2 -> 185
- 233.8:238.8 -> 160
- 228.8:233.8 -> 151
